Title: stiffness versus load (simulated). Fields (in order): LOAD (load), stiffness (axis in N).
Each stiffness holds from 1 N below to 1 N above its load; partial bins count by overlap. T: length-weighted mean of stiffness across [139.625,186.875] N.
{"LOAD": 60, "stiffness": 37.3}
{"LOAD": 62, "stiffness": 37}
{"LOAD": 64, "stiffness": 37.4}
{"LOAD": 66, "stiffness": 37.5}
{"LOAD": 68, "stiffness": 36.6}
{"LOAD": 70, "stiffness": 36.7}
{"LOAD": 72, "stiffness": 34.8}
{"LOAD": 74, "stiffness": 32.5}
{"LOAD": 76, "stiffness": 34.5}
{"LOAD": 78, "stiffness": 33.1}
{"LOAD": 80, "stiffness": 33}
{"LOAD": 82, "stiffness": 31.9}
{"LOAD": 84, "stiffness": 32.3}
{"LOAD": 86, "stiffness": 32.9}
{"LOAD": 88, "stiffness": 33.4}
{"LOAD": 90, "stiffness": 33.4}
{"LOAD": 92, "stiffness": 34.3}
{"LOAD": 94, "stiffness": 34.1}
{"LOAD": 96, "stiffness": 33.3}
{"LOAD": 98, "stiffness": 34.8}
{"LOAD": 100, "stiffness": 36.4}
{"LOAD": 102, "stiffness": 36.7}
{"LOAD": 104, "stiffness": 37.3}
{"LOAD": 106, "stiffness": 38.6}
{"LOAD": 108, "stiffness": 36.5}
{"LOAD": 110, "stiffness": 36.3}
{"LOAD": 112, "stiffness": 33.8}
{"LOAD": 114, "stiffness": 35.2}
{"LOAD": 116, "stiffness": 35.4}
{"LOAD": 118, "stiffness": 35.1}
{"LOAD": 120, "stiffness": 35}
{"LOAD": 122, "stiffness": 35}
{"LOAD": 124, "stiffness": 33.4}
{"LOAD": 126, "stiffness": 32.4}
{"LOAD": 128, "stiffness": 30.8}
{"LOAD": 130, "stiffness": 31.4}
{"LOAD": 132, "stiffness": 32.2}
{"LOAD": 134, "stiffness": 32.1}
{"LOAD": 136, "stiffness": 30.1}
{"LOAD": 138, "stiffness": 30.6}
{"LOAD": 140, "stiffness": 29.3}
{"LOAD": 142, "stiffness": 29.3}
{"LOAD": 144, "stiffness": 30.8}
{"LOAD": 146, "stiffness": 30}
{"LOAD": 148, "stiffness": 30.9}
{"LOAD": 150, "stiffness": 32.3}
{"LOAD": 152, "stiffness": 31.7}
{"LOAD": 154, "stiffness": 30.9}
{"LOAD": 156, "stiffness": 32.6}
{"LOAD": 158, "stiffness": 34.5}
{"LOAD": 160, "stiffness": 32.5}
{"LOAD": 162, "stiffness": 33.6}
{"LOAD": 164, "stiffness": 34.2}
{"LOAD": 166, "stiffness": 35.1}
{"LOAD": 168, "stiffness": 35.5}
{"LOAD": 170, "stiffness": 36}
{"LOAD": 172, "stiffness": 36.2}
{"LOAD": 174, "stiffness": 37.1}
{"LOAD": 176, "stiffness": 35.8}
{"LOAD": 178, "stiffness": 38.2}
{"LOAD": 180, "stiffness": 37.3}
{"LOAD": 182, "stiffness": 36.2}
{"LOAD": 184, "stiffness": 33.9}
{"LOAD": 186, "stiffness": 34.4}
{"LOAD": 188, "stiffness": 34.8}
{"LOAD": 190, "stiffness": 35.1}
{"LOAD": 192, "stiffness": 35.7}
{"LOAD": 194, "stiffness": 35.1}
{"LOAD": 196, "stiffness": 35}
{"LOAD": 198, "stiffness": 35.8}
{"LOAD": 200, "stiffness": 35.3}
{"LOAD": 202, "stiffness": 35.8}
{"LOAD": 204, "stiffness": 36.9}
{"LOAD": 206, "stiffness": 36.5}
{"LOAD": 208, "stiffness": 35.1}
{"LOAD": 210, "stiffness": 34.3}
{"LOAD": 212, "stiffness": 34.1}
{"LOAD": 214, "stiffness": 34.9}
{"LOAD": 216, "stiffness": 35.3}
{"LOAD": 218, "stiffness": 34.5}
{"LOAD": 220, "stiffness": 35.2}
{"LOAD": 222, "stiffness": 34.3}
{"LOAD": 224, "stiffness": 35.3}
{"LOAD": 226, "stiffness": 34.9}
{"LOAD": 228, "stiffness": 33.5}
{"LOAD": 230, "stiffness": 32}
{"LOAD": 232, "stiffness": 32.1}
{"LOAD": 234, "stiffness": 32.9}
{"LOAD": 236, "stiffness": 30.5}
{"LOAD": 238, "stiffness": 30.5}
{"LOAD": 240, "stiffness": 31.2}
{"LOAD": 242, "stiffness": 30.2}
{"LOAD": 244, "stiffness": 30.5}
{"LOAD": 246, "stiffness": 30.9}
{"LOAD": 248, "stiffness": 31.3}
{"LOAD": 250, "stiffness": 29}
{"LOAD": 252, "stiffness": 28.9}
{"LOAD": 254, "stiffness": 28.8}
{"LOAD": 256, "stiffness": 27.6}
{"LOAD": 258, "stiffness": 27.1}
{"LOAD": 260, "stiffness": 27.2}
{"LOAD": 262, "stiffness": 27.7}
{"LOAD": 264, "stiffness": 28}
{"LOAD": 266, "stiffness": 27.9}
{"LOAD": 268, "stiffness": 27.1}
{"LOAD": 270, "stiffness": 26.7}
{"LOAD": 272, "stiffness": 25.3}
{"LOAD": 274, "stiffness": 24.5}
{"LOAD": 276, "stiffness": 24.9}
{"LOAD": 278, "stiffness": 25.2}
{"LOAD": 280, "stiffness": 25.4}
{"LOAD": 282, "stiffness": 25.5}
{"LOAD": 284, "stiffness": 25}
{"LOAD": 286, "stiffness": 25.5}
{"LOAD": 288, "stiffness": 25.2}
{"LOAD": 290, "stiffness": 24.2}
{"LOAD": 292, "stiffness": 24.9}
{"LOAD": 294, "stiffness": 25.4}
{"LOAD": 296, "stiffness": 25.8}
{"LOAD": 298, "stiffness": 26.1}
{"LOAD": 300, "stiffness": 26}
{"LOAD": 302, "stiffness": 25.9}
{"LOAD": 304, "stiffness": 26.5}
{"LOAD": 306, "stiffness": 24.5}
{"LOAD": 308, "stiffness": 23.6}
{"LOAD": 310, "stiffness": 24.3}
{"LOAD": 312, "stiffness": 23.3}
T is 33.7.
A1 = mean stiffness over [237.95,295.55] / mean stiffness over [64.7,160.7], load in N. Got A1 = 0.81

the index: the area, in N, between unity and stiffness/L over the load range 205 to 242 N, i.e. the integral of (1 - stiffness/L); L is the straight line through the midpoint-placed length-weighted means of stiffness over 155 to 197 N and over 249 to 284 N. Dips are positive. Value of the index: -3.4 N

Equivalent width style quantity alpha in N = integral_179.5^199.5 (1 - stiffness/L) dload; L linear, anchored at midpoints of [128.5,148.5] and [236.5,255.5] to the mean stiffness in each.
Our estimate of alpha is -3.2 N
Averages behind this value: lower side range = 30.7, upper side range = 30.1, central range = 35.3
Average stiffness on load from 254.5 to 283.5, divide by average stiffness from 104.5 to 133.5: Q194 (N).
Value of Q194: 0.8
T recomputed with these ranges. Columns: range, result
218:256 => 31.7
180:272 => 32.4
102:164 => 33.1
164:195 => 35.7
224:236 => 33.1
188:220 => 35.3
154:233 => 34.9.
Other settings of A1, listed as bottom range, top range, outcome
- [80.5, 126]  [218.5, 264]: 0.89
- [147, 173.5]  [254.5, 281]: 0.79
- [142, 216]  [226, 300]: 0.81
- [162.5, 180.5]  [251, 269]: 0.77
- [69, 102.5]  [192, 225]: 1.04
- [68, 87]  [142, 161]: 0.94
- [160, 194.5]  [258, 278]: 0.75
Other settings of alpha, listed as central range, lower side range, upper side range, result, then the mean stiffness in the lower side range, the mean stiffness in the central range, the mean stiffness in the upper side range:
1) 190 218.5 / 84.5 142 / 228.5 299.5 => -4.9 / 33.8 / 35.3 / 27.8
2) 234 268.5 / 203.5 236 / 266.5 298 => 0.7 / 34.3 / 29.2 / 25.4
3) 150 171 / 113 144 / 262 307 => -1.7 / 32.4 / 33.6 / 25.7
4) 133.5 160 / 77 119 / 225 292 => 1.2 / 34.7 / 31.2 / 28.3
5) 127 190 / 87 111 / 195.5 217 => 3.8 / 35.4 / 33.3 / 35.4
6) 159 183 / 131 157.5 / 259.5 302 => -4.5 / 31.1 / 35.6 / 25.9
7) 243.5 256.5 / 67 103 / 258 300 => -1.2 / 34.2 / 29.6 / 25.9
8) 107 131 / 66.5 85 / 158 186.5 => 0.3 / 34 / 34.2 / 35.4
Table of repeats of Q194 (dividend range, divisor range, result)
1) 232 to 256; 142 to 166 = 0.94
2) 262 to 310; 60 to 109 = 0.73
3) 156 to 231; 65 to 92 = 1.03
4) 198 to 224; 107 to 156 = 1.08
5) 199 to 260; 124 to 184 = 0.98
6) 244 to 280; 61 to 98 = 0.80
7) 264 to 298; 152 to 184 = 0.73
